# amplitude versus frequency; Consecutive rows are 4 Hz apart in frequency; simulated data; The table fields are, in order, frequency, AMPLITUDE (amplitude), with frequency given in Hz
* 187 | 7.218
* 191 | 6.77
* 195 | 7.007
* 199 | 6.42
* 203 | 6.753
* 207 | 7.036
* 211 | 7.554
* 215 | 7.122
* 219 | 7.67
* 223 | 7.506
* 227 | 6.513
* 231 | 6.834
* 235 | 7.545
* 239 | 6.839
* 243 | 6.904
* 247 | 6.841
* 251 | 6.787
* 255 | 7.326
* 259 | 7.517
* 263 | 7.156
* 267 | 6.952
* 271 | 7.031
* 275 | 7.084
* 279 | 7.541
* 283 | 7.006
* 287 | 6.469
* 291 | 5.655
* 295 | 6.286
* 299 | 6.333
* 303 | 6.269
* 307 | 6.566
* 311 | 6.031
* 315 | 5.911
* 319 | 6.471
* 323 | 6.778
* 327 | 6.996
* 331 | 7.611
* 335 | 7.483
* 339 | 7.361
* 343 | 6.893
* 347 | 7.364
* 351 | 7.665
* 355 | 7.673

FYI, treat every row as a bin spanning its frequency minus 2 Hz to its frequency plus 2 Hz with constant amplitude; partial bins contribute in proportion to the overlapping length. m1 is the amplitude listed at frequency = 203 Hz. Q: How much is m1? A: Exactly 6.753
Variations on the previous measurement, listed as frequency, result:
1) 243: 6.904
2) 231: 6.834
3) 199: 6.42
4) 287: 6.469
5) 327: 6.996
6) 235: 7.545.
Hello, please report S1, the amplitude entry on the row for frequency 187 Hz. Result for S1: 7.218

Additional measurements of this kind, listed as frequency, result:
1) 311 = 6.031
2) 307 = 6.566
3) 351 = 7.665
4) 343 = 6.893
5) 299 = 6.333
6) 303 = 6.269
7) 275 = 7.084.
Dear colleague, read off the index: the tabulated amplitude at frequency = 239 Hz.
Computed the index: 6.839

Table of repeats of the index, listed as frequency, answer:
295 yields 6.286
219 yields 7.67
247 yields 6.841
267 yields 6.952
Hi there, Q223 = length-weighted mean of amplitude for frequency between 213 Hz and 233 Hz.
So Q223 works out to 7.13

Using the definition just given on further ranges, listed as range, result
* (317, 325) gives 6.62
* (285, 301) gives 6.19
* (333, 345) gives 7.25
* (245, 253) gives 6.81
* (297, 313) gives 6.3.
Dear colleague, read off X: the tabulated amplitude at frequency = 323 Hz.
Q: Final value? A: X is 6.778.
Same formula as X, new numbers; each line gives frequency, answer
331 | 7.611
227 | 6.513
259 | 7.517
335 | 7.483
